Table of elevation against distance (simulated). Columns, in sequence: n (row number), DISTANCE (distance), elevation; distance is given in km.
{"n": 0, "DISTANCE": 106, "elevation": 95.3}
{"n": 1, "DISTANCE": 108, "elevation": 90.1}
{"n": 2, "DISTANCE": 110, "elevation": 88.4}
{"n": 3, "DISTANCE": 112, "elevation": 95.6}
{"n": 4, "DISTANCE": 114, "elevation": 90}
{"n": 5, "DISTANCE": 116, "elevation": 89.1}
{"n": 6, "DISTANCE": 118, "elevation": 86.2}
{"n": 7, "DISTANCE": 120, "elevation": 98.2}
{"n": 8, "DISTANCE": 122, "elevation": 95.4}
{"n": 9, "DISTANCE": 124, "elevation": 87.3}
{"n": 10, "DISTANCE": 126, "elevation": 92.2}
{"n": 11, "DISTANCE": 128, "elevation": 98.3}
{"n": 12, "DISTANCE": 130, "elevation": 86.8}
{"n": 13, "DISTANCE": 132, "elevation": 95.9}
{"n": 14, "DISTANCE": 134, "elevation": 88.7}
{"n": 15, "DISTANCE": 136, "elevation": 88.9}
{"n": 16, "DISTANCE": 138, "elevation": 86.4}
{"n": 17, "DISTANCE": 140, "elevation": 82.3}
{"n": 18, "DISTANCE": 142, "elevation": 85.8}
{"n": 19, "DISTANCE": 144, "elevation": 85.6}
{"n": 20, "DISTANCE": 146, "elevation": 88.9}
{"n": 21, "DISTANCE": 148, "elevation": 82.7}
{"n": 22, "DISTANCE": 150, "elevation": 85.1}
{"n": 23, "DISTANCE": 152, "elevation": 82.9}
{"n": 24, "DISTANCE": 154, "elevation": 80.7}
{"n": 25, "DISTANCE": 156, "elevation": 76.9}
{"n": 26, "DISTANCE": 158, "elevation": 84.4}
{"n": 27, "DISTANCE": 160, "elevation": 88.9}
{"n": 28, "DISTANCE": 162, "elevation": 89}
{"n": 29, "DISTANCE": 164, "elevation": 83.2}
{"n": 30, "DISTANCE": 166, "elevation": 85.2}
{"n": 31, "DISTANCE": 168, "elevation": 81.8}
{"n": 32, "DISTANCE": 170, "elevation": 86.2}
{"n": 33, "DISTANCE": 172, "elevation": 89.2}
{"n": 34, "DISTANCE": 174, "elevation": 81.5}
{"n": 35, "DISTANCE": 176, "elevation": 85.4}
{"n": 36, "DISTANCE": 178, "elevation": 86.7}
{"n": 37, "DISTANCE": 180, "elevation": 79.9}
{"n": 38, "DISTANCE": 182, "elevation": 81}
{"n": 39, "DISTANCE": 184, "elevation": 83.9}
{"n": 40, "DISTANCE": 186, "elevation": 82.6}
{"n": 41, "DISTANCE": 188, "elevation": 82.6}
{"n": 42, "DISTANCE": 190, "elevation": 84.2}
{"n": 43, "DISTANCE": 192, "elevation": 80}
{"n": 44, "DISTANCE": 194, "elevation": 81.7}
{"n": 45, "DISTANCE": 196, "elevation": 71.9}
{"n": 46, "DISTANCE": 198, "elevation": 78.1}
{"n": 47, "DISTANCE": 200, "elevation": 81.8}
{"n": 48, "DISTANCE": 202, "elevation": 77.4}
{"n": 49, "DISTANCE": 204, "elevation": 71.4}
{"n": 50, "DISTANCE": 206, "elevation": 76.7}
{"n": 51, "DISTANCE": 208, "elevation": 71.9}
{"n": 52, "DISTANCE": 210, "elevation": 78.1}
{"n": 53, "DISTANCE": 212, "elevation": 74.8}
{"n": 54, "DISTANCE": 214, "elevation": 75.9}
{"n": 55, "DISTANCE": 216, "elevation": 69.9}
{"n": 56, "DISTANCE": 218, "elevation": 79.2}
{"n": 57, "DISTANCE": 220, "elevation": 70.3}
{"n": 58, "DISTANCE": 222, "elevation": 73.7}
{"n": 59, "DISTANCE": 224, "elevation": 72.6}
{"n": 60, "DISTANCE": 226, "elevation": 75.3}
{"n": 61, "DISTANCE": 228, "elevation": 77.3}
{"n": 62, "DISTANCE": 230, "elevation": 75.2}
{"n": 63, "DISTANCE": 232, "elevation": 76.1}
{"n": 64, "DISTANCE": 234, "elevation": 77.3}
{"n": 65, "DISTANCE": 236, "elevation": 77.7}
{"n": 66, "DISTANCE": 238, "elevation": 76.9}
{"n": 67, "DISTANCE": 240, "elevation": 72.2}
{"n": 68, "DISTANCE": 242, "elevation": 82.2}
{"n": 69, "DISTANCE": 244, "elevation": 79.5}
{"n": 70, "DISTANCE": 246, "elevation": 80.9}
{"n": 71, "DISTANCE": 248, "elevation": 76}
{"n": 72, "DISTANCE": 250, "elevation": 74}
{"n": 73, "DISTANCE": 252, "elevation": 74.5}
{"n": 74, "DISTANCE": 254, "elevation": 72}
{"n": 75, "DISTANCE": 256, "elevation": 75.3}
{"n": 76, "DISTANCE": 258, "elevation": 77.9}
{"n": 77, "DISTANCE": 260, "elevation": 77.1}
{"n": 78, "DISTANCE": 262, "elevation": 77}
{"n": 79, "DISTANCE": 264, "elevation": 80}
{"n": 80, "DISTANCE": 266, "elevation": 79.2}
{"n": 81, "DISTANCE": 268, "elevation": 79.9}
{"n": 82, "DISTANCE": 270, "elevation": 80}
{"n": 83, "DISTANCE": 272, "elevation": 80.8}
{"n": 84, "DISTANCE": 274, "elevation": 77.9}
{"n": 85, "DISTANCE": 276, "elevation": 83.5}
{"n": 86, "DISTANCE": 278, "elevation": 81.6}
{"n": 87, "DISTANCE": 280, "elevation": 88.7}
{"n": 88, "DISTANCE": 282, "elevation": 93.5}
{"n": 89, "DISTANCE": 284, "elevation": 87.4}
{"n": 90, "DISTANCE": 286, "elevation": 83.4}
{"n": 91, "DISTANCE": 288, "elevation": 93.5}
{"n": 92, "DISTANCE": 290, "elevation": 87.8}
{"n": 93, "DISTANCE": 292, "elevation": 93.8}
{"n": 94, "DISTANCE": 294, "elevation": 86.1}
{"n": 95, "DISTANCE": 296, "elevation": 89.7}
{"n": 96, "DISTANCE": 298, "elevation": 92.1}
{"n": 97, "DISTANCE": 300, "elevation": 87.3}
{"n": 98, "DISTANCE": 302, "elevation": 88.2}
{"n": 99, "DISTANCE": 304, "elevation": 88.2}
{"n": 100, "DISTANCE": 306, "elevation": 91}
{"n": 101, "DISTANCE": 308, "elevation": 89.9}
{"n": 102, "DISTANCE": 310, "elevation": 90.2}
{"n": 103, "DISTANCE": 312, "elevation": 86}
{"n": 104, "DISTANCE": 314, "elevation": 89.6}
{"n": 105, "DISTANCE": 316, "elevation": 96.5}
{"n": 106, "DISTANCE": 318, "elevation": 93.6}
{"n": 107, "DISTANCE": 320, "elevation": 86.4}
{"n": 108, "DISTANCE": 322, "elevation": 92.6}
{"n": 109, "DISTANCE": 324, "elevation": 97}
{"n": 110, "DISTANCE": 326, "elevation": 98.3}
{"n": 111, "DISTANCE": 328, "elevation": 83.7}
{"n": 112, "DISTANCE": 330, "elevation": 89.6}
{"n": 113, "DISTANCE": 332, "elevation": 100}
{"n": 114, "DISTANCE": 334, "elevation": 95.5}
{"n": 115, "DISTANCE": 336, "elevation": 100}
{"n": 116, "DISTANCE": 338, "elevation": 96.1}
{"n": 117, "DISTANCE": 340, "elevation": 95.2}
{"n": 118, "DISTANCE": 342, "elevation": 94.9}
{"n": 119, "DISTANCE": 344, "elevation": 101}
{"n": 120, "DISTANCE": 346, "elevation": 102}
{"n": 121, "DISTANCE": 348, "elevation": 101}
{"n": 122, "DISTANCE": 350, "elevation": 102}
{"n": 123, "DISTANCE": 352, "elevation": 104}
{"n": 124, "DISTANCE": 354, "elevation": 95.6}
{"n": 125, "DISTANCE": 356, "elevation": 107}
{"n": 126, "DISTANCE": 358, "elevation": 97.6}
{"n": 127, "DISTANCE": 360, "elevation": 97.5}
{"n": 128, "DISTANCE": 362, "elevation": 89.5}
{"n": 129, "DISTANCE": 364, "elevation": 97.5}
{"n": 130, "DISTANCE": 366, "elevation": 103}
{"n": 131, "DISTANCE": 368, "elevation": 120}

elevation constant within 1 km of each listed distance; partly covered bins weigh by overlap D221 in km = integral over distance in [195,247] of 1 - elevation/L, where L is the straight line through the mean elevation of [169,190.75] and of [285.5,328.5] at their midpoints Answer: 6.09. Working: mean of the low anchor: 83.9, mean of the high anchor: 90.4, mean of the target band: 75.9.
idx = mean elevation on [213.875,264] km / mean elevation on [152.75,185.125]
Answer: 0.90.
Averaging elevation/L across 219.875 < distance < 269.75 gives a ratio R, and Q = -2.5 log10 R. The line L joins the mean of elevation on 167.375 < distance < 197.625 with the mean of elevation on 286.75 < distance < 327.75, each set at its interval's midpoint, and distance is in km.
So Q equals 0.13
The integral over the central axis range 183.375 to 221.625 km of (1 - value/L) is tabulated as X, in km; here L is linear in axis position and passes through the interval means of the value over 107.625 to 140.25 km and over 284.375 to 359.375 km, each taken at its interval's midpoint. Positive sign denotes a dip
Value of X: 6.1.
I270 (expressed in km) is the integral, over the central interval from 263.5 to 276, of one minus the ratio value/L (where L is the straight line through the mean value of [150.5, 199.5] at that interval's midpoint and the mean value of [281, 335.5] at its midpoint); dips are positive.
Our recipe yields 1.2 km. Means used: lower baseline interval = 82.8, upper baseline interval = 90.9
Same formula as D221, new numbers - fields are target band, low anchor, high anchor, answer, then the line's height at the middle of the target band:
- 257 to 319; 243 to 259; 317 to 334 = -1.2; 84.5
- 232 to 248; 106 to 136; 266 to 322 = 2.0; 88.8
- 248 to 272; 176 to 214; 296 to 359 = 2.7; 86.7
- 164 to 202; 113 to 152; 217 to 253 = 0.2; 82.7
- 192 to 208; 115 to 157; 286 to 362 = 2.3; 89.9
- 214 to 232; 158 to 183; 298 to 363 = 2.8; 88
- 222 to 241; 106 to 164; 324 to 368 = 3.5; 92.8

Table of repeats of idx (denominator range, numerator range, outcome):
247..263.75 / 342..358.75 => 1.33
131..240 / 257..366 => 1.12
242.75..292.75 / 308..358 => 1.18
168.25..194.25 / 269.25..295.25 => 1.03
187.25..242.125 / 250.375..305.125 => 1.09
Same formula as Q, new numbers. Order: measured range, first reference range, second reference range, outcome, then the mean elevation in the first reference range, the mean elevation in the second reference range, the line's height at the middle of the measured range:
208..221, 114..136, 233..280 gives 0.11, 91.6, 78.2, 82.5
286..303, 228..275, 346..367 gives -0.04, 77.4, 99.6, 86.5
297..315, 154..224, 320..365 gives 0.04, 80.1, 96.9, 92.9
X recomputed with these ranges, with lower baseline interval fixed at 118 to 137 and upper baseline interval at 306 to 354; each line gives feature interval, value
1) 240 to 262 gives 4.0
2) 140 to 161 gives 1.9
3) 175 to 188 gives 1.4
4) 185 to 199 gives 1.9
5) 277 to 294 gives 1.0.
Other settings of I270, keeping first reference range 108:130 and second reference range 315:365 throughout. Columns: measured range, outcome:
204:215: 2.18 km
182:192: 1.12 km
